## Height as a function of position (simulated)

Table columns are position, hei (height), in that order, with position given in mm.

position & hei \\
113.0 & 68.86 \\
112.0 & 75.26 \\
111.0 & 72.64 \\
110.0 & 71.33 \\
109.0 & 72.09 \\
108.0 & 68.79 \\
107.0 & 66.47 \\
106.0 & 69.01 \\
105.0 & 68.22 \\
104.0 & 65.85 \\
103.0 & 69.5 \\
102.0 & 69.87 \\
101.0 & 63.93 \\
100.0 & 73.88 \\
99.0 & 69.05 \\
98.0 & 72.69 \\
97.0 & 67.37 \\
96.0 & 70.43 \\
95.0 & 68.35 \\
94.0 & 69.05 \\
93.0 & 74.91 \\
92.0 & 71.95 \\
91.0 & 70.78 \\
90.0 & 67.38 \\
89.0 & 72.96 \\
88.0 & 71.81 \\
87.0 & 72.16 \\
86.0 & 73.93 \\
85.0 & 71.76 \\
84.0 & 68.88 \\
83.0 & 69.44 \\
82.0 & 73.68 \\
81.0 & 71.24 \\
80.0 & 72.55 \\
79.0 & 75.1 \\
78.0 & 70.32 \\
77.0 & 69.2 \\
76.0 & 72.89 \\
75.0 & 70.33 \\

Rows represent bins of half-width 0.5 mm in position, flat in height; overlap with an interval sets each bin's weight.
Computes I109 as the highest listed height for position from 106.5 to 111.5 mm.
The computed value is 72.64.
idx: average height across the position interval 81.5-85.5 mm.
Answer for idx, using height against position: 70.9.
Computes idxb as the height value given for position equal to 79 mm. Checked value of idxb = 75.1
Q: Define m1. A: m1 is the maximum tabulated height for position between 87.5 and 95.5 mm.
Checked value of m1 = 74.91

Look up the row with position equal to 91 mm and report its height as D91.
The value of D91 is 70.78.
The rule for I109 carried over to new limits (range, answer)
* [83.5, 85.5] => 71.76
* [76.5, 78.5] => 70.32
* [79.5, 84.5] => 73.68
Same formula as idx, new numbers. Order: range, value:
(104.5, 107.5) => 67.9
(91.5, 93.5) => 73.4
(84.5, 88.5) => 72.4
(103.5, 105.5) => 67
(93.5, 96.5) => 69.3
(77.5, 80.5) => 72.7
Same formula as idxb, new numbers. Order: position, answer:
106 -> 69.01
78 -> 70.32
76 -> 72.89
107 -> 66.47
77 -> 69.2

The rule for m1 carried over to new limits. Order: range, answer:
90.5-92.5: 71.95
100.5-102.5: 69.87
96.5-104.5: 73.88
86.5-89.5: 72.96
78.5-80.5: 75.1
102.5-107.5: 69.5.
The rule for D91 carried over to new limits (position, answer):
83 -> 69.44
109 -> 72.09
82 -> 73.68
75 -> 70.33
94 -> 69.05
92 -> 71.95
